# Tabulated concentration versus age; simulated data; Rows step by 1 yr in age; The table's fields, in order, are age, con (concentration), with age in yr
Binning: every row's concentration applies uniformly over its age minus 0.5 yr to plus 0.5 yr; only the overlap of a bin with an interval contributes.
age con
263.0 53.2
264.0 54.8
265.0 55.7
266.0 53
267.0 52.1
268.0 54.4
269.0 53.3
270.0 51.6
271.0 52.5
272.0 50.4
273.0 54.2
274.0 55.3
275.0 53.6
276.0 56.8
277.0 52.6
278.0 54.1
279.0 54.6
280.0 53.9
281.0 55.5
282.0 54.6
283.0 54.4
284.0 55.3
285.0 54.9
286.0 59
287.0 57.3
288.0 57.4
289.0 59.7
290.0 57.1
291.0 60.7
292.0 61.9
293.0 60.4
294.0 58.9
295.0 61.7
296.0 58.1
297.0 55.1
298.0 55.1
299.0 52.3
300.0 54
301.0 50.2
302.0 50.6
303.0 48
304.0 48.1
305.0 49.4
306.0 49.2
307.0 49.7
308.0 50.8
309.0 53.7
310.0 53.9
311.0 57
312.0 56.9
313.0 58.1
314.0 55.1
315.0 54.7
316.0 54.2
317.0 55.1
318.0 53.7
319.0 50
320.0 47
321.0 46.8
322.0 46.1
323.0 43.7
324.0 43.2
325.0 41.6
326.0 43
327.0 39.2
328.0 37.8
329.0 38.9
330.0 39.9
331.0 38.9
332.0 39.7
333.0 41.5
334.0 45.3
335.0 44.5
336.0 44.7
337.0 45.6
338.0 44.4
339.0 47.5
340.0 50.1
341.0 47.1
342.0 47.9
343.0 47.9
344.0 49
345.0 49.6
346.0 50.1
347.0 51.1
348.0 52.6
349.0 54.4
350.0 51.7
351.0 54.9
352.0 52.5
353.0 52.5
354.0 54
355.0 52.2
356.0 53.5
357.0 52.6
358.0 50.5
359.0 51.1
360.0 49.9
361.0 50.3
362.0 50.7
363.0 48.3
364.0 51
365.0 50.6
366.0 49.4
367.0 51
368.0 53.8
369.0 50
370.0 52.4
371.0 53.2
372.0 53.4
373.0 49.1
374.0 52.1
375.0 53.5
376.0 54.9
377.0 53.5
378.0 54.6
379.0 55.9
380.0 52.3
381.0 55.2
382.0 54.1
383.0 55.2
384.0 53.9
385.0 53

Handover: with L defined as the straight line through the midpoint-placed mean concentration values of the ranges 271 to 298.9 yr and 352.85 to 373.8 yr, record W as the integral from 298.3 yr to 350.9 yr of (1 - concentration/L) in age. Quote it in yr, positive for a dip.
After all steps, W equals 5.2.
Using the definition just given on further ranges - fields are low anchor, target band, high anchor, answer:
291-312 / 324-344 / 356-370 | 3.4 yr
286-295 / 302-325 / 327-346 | 0.4 yr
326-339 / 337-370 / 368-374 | -2.3 yr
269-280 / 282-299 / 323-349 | -2.1 yr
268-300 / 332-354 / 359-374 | 1.5 yr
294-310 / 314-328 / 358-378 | 1.3 yr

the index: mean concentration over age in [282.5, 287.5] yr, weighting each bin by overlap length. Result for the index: 56.2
